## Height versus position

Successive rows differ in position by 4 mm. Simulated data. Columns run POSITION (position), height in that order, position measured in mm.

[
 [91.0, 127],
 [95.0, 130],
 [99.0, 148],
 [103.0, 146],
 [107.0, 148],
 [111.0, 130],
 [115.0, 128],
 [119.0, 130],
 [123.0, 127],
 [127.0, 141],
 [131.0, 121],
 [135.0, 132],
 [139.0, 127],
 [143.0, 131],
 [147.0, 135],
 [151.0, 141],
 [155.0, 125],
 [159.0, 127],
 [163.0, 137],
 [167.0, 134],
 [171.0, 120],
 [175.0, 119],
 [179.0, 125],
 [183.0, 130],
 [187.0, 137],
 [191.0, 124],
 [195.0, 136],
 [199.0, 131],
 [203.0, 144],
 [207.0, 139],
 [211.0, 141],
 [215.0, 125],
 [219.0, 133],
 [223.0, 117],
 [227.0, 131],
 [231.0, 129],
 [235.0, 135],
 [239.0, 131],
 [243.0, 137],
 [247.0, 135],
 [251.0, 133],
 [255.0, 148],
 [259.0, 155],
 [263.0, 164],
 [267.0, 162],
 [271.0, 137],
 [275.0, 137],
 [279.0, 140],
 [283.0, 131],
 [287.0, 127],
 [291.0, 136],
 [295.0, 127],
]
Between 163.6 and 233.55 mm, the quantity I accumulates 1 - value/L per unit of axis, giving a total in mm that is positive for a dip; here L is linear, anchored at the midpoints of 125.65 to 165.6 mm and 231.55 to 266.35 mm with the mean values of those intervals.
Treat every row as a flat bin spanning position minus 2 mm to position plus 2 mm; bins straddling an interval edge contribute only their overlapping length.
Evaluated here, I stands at 3.40 mm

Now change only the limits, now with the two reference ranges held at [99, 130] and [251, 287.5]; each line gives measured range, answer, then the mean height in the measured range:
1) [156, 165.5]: 0.5 mm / 131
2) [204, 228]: 1.7 mm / 132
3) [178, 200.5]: 1.5 mm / 131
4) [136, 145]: 0.5 mm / 129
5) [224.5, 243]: 1.4 mm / 132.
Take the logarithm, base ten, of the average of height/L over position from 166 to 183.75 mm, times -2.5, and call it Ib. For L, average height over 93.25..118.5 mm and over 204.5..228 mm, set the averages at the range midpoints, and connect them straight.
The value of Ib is 0.08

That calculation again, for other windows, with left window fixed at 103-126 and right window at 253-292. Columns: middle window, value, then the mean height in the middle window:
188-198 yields 0.07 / 131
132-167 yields 0.04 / 132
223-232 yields 0.11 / 127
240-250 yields 0.05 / 135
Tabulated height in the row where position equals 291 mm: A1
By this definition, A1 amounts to 136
